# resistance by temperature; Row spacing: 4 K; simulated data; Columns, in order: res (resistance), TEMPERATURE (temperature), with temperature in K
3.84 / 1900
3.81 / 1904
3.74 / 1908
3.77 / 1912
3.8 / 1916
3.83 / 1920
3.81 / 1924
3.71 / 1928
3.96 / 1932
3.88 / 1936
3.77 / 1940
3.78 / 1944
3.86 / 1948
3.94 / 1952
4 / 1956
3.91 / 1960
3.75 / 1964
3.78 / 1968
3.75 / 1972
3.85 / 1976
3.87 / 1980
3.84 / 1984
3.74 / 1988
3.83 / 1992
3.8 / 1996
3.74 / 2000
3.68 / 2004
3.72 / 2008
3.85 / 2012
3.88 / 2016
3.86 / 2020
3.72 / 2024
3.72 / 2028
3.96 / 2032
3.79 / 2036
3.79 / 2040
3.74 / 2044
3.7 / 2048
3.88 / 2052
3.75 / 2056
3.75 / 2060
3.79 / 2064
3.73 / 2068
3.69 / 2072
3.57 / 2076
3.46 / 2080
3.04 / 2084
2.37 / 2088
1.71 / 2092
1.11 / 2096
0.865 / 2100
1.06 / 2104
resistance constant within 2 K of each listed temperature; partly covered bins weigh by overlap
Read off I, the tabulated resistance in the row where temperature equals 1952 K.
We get 3.94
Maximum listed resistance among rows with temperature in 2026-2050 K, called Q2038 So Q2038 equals 3.96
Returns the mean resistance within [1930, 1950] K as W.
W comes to 3.85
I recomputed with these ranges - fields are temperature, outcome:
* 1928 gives 3.71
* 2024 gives 3.72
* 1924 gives 3.81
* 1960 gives 3.91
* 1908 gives 3.74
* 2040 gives 3.79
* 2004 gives 3.68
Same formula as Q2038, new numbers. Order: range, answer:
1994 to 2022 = 3.88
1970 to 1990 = 3.87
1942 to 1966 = 4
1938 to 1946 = 3.78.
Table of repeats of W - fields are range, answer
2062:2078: 3.7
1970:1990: 3.81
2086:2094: 2.04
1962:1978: 3.78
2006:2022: 3.83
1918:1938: 3.84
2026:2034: 3.84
